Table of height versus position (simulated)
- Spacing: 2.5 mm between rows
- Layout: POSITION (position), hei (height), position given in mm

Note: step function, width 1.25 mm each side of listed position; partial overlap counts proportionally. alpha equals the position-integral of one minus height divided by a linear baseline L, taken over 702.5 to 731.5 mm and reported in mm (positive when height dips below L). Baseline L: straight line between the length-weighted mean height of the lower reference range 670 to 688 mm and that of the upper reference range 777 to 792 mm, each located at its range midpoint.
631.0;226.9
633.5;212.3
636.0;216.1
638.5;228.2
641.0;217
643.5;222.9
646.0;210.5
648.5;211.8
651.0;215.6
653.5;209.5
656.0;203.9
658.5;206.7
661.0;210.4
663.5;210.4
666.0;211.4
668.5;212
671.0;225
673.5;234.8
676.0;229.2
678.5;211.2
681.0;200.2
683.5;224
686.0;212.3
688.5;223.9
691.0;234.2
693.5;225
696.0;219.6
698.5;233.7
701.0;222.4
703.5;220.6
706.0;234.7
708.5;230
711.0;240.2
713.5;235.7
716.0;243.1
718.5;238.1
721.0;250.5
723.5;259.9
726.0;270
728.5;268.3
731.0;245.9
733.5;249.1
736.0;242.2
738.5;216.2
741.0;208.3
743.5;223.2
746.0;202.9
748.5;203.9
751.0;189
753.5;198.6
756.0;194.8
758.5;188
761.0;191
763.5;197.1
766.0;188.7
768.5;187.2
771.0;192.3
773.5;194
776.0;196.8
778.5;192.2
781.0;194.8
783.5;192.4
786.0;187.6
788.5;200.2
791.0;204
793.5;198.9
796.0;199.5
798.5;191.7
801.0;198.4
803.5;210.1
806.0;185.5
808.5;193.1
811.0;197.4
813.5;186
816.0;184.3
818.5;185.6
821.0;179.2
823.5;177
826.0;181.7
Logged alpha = -4.7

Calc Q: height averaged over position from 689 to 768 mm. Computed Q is 224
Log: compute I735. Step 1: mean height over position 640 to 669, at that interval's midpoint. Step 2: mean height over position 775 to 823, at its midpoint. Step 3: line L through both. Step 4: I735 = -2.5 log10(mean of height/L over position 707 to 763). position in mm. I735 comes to -0.13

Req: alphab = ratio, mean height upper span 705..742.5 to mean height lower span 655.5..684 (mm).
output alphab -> 1.13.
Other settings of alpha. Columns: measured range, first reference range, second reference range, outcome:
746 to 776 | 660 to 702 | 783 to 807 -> 1.5 mm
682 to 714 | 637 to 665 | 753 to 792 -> -3.3 mm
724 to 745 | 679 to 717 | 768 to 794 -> -2.8 mm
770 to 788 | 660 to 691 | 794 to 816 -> 0.6 mm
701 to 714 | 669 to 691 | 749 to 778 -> -1.2 mm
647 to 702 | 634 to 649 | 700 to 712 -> 1.5 mm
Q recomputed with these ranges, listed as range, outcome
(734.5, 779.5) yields 201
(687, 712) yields 228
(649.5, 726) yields 225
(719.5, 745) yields 243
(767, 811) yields 195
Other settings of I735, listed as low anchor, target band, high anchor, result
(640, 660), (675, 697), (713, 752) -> 0.010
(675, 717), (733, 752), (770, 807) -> -0.026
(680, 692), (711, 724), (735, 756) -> -0.144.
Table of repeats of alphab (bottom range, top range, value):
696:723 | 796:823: 0.81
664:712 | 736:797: 0.89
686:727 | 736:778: 0.85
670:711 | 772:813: 0.87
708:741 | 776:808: 0.80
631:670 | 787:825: 0.90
